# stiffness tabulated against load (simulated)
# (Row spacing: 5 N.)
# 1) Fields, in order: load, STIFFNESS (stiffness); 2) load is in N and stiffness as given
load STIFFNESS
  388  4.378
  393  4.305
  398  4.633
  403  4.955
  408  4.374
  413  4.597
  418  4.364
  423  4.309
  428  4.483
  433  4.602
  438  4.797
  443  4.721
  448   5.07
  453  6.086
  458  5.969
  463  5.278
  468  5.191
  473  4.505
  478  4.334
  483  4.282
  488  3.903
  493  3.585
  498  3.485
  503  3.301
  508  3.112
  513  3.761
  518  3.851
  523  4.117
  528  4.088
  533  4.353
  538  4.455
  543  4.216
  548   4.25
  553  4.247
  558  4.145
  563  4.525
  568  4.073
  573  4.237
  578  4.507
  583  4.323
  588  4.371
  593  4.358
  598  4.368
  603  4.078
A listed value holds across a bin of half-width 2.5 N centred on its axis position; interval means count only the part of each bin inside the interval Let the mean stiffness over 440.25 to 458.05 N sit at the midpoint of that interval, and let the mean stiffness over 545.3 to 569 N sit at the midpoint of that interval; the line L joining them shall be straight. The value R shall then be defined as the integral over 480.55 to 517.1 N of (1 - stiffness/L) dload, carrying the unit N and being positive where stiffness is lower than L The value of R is 9.2 N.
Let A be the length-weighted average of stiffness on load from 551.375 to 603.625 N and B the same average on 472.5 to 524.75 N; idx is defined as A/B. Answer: 1.1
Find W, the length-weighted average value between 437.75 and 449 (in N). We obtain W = 4.85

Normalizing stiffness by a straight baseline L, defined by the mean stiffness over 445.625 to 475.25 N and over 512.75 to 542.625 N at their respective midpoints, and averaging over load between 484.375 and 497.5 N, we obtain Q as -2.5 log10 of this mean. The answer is 0.27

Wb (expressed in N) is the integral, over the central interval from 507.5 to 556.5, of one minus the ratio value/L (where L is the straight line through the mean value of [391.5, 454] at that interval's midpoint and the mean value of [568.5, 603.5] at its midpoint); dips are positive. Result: 3.9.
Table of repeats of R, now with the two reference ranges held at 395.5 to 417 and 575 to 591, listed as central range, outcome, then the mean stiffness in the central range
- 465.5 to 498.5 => 2.2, 4.23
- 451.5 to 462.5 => -3.2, 5.89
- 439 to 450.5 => -0.8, 4.88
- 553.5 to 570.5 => 0.7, 4.25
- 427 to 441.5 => -0.2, 4.65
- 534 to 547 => 0.4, 4.33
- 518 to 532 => 1.2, 4.08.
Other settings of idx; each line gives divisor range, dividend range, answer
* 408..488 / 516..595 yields 0.89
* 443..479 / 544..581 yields 0.82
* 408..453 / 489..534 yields 0.79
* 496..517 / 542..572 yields 1.23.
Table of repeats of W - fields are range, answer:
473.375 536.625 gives 3.88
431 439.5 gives 4.69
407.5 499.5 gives 4.65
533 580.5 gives 4.3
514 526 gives 3.96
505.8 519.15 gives 3.56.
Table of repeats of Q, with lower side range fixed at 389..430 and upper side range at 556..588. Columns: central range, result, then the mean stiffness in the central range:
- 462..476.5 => -0.11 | 4.92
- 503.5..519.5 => 0.24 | 3.52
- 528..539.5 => 0.01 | 4.33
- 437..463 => -0.20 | 5.35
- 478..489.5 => 0.06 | 4.16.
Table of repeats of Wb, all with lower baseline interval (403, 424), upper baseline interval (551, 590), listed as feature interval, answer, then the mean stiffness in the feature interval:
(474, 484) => 0.2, 4.34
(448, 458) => -3.1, 5.8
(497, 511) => 3.5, 3.3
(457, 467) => -2.4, 5.51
